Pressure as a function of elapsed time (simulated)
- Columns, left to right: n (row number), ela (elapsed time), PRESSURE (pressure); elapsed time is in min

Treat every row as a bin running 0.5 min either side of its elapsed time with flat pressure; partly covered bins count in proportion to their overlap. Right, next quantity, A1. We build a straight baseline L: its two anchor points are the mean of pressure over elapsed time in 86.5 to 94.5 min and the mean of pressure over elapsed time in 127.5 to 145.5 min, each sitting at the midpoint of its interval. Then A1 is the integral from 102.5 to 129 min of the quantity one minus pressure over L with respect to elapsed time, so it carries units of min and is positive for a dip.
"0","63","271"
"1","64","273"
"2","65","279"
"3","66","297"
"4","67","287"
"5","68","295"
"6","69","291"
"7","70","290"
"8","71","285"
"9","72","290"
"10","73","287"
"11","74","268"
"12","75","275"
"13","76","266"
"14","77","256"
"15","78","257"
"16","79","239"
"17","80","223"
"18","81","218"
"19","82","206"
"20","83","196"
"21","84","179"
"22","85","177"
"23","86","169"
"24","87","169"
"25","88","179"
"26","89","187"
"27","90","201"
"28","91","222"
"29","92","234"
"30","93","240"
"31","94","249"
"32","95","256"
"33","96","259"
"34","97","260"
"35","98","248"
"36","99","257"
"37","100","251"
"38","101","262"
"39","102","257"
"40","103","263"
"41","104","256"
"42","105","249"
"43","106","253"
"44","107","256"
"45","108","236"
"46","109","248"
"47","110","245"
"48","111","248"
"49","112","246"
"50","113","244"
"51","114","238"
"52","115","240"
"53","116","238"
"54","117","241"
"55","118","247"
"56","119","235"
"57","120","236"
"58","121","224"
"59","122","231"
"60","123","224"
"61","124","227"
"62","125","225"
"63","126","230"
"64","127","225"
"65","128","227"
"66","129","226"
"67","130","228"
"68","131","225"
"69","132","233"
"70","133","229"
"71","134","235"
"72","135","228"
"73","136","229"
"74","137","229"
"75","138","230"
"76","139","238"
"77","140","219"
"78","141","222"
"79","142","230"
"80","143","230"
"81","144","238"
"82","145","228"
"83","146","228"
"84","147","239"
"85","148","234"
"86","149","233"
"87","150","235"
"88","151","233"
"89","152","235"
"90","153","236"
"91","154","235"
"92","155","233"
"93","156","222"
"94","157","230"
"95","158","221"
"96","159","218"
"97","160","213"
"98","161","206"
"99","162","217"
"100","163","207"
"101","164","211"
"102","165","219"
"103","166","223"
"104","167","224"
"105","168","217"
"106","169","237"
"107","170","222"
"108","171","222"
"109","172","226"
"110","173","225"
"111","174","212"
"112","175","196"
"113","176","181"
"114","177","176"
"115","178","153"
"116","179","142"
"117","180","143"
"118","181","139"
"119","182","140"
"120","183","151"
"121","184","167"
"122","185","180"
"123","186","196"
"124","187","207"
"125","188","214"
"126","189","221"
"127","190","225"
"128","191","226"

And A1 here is -2.29 min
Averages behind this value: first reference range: 210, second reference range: 229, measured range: 239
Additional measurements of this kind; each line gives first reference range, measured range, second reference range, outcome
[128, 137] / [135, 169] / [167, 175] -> -0.2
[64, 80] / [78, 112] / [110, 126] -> 3.2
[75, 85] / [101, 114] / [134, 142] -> -1.3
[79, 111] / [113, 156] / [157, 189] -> -3.7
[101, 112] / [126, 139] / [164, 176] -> 0.5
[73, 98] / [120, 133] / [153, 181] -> -0.6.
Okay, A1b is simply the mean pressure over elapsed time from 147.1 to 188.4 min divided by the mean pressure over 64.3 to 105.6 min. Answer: 0.84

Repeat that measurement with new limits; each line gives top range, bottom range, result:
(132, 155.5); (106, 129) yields 0.98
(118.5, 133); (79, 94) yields 1.13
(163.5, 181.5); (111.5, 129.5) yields 0.85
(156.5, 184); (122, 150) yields 0.86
